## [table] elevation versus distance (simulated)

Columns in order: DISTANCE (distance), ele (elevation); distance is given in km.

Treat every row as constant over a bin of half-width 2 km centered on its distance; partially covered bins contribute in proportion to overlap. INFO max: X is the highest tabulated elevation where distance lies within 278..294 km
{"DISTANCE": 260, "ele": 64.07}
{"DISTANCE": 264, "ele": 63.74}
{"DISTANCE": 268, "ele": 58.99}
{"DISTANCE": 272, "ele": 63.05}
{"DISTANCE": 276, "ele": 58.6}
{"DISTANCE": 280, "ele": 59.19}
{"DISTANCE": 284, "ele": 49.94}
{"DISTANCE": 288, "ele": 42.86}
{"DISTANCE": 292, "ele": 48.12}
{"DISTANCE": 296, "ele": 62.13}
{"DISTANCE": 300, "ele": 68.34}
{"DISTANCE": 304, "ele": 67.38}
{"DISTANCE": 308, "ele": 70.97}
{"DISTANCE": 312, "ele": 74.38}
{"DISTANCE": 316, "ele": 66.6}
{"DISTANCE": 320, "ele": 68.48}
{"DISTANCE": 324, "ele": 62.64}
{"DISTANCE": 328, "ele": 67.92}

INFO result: 59.19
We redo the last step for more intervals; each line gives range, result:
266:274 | 63.05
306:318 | 74.38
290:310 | 70.97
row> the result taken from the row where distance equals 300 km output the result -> 68.34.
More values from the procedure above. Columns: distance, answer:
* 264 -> 63.74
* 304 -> 67.38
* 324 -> 62.64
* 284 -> 49.94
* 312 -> 74.38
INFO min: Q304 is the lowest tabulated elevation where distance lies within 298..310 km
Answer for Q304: 67.38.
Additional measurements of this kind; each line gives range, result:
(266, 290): 42.86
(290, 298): 48.12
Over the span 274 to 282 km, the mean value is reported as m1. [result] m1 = 58.9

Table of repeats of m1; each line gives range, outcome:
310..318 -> 70.5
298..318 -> 69.5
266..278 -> 60.2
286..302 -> 55.4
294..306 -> 66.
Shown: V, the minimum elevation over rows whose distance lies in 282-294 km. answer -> 42.86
